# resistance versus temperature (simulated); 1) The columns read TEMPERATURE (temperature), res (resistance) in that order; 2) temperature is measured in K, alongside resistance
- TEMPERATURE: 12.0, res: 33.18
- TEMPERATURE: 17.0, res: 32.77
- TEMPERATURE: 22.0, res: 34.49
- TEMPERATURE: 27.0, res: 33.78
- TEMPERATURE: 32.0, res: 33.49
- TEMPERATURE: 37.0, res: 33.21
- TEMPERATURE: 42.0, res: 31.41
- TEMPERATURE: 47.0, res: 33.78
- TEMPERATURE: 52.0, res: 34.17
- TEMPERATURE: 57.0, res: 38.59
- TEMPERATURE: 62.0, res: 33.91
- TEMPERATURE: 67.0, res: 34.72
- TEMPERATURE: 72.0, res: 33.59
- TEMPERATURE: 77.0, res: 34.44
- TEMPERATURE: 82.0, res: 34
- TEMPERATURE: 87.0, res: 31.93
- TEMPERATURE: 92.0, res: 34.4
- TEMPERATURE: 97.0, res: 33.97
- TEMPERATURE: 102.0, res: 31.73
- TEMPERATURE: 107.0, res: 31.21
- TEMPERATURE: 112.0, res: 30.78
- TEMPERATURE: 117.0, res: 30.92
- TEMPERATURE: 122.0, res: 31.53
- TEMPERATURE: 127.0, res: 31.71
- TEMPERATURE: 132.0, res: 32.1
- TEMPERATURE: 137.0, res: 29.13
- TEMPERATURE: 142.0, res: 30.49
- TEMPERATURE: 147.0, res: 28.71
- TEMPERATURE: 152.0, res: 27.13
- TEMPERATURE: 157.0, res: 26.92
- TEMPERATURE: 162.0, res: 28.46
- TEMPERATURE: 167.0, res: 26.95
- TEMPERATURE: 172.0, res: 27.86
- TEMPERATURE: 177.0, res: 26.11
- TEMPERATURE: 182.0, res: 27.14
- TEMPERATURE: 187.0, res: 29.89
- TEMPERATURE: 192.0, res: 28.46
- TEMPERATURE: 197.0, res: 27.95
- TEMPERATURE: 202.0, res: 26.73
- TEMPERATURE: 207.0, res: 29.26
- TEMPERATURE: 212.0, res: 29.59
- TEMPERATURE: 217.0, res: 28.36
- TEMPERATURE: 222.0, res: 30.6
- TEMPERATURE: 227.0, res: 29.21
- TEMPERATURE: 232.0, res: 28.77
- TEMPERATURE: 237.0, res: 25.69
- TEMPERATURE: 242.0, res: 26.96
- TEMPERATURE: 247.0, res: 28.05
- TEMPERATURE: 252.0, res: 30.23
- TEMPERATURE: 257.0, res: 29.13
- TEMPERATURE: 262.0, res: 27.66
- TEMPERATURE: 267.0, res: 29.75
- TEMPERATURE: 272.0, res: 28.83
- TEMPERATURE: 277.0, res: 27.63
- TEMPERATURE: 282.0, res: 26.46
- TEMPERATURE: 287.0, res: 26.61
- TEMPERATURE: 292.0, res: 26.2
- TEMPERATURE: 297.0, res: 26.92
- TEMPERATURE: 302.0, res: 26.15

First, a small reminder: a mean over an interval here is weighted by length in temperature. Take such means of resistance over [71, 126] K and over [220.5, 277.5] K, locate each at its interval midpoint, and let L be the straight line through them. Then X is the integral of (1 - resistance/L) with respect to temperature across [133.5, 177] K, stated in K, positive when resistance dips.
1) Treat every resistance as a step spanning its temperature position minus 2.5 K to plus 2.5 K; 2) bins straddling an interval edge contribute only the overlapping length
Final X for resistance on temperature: 4.0 K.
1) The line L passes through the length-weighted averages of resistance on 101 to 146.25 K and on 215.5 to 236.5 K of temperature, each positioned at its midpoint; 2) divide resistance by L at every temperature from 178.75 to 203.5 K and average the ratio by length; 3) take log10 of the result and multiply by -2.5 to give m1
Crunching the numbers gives 0.06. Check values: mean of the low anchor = 31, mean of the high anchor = 28.9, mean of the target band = 28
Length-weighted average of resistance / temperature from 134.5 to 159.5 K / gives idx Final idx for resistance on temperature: 28.5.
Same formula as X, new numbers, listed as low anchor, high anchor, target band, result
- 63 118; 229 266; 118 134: 0.09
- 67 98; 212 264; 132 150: 1.17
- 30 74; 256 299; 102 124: 0.81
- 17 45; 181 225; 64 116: -2.17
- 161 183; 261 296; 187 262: -3.07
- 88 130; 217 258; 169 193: 1.78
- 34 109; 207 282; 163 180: 2.00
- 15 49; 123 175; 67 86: -1.38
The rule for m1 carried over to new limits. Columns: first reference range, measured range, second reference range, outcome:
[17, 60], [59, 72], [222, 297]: -0.03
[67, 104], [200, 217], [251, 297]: 0.05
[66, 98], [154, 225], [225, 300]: 0.08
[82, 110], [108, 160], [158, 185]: 0.00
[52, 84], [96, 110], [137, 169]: 0.00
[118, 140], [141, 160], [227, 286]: 0.09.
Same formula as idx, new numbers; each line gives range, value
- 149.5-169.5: 27.4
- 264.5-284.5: 28.2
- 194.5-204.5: 27.3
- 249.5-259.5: 29.7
